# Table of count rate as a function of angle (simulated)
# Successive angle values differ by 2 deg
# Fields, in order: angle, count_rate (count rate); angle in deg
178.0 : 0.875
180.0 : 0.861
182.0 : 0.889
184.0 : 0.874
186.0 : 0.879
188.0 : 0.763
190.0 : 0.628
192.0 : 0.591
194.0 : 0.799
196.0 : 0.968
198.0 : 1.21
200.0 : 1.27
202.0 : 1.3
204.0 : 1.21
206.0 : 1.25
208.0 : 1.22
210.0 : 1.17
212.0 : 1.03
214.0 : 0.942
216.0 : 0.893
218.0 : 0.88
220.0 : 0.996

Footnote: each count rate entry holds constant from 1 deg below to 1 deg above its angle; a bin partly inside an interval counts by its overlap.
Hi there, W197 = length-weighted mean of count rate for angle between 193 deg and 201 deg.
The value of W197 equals 1.06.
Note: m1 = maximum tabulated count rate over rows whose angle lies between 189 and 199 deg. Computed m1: 1.21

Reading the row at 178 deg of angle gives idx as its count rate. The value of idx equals 0.875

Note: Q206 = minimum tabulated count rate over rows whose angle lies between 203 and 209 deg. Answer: 1.21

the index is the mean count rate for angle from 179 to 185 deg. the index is 0.875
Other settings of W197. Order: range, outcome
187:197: 0.75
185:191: 0.757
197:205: 1.25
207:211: 1.19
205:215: 1.12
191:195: 0.695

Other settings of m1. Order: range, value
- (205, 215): 1.25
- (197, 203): 1.3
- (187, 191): 0.763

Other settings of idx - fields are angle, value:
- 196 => 0.968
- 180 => 0.861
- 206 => 1.25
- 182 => 0.889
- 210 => 1.17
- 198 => 1.21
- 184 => 0.874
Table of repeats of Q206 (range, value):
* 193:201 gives 0.799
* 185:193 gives 0.591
